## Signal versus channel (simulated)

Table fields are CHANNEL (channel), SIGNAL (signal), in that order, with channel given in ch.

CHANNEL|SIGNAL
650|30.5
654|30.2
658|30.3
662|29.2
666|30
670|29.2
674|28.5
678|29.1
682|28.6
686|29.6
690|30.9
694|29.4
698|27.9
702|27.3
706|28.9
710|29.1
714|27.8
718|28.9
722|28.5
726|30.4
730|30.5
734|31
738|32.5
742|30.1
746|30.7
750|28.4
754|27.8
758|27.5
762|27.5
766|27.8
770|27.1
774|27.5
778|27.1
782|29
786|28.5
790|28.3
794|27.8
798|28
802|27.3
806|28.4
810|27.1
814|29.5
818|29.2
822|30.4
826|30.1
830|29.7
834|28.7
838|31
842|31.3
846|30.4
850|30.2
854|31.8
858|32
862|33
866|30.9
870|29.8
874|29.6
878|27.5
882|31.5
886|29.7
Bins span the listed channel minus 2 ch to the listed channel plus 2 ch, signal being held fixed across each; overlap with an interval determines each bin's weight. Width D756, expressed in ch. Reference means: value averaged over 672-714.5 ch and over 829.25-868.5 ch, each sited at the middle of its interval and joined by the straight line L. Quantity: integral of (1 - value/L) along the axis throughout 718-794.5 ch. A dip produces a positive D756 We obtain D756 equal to 2.12 ch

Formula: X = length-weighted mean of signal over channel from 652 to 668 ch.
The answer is 29.9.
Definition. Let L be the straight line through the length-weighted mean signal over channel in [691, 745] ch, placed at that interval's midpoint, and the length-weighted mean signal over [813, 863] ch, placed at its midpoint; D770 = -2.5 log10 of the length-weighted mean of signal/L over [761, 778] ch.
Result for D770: 0.09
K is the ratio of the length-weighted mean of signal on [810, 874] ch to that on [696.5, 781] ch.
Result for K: 1.1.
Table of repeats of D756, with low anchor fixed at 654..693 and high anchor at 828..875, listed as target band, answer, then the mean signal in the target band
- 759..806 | 3.8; 27.8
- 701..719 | 0.8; 28.4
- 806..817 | 0.7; 28.4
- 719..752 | -0.3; 30.2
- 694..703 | 0.5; 28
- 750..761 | 0.8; 27.8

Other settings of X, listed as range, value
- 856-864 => 32.5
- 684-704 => 29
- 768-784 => 27.7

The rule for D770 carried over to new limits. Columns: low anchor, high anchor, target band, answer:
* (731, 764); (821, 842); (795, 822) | 0.06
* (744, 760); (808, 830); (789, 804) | 0.05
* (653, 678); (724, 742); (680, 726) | 0.05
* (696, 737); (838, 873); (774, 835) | 0.07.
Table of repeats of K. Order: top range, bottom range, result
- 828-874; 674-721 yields 1.07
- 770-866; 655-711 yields 1.01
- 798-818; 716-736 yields 0.94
